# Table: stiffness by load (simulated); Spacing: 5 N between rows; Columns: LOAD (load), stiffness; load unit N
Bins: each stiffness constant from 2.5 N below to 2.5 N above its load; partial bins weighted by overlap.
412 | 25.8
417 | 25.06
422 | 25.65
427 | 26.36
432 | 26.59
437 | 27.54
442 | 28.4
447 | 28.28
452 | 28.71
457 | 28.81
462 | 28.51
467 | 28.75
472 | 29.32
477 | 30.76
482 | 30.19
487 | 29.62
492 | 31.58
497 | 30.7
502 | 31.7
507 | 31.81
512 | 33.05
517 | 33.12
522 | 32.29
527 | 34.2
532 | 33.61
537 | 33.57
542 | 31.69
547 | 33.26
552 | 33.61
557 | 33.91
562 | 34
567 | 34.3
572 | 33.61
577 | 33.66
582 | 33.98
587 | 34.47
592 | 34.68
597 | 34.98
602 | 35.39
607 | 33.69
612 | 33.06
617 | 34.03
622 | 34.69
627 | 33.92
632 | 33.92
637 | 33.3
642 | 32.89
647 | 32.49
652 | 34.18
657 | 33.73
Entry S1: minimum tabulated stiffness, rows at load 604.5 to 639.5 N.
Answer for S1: 33.06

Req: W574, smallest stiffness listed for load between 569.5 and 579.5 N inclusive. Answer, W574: 33.61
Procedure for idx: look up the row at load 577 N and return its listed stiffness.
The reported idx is 33.66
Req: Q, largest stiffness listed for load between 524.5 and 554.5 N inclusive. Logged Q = 34.2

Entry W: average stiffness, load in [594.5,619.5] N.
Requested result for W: 34.2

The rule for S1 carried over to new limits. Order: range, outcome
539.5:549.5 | 31.69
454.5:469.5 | 28.51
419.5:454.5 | 25.65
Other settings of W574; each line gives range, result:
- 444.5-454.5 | 28.28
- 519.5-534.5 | 32.29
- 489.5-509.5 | 30.7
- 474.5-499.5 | 29.62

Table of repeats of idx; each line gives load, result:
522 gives 32.29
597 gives 34.98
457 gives 28.81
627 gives 33.92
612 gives 33.06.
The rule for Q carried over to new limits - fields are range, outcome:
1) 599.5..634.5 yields 35.39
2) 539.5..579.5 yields 34.3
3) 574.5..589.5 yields 34.47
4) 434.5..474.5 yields 29.32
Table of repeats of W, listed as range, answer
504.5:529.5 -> 32.9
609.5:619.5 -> 33.5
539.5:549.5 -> 32.5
